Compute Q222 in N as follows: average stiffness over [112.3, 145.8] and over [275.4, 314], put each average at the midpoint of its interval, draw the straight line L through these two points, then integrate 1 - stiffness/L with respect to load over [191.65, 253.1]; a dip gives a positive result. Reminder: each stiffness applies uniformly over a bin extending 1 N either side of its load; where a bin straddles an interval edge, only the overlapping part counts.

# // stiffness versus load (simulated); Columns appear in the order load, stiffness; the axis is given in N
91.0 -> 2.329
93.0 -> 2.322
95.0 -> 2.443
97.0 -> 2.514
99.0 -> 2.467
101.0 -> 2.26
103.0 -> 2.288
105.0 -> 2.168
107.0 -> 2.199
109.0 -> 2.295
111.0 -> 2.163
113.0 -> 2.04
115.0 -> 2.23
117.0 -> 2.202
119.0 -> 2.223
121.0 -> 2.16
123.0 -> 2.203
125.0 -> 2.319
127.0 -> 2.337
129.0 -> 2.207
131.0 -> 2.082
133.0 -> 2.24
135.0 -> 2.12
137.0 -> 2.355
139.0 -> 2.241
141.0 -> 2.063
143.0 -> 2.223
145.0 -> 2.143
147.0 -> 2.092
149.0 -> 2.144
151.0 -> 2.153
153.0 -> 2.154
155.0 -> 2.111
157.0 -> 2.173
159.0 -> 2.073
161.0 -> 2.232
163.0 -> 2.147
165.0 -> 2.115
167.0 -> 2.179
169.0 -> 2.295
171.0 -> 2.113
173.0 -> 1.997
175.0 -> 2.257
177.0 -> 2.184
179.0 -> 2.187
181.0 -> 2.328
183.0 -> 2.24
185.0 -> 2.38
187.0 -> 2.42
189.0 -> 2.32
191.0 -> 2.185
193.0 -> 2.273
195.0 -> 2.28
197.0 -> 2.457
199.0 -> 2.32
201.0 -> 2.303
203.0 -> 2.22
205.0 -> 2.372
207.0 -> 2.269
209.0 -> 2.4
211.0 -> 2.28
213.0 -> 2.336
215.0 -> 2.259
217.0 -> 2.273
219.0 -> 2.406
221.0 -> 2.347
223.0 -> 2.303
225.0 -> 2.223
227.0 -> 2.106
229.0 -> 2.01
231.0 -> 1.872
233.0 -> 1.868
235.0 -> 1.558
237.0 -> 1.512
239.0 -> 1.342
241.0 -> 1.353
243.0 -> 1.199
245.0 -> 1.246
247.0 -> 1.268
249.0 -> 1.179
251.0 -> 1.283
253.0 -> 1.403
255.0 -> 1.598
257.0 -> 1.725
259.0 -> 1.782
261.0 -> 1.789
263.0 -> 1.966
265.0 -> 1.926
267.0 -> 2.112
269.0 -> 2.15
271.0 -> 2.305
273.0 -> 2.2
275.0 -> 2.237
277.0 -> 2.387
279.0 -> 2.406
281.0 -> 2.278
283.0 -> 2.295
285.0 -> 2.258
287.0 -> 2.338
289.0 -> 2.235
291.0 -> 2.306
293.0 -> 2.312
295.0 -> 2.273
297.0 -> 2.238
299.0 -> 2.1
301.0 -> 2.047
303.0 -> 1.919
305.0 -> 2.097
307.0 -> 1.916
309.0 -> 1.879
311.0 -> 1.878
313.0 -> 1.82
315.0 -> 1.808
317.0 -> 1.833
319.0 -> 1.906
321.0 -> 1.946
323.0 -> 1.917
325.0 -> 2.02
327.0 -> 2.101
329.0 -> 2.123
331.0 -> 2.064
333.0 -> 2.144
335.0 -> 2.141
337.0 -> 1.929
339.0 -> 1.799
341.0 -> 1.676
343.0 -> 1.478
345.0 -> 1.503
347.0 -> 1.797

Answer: 6.1 N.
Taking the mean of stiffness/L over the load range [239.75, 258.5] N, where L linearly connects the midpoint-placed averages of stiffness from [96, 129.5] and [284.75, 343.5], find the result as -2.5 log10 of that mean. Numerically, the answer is 0.46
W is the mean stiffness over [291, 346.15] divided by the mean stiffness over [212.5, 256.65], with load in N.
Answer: 1.11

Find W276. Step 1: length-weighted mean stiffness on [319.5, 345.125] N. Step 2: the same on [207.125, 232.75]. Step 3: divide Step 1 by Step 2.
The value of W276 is 0.87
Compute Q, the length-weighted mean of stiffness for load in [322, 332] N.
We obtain 2.05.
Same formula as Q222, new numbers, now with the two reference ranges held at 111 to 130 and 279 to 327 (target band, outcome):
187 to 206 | -1.36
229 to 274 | 9.39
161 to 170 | -0.05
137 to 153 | 0.21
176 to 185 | -0.35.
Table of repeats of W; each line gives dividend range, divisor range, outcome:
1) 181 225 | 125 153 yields 1.06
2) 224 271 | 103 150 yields 0.77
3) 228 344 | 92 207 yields 0.86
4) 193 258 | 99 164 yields 0.88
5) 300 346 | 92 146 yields 0.85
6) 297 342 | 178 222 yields 0.85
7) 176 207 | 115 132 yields 1.04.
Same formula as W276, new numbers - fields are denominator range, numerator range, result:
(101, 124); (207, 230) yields 1.03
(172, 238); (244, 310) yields 0.90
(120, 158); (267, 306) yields 1.02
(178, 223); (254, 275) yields 0.85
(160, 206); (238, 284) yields 0.80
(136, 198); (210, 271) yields 0.83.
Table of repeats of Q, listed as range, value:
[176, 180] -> 2.19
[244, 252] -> 1.24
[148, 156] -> 2.14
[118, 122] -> 2.19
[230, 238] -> 1.7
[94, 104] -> 2.39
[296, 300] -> 2.17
